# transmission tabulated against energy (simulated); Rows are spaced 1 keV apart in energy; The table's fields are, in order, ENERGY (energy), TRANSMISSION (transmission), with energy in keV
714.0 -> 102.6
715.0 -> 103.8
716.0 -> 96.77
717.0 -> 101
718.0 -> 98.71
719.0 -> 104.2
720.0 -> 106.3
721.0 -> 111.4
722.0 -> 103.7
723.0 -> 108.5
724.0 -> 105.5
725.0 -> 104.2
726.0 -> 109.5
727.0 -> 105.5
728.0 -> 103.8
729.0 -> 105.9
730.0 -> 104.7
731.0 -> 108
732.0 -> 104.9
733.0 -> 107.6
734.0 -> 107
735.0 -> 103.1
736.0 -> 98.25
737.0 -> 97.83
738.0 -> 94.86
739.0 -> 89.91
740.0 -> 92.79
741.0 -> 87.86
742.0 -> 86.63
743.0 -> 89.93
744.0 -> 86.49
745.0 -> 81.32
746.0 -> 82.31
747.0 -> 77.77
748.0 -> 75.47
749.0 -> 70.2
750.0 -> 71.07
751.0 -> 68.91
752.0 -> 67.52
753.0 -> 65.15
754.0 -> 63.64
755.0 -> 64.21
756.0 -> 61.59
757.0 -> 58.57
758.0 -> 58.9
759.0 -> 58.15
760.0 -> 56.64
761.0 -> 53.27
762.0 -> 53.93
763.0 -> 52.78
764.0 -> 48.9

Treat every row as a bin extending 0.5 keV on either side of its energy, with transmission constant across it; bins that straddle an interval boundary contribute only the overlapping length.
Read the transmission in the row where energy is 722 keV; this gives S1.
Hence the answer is 103.7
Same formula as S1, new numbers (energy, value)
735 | 103.1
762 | 53.93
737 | 97.83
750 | 71.07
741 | 87.86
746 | 82.31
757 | 58.57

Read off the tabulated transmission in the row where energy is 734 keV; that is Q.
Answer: 107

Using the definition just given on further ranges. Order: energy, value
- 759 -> 58.15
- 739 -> 89.91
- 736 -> 98.25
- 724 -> 105.5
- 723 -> 108.5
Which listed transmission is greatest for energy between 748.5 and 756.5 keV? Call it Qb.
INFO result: 71.07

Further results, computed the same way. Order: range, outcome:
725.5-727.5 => 109.5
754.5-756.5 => 64.21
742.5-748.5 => 89.93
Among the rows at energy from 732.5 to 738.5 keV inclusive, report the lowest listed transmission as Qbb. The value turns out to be 94.86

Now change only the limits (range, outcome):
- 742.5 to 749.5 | 70.2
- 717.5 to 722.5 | 98.71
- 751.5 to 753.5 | 65.15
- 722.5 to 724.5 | 105.5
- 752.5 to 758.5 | 58.57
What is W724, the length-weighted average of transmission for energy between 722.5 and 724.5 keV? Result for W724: 107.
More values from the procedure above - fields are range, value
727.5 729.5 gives 105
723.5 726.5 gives 106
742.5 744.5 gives 88.2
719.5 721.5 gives 109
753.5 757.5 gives 62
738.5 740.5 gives 91.3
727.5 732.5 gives 105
